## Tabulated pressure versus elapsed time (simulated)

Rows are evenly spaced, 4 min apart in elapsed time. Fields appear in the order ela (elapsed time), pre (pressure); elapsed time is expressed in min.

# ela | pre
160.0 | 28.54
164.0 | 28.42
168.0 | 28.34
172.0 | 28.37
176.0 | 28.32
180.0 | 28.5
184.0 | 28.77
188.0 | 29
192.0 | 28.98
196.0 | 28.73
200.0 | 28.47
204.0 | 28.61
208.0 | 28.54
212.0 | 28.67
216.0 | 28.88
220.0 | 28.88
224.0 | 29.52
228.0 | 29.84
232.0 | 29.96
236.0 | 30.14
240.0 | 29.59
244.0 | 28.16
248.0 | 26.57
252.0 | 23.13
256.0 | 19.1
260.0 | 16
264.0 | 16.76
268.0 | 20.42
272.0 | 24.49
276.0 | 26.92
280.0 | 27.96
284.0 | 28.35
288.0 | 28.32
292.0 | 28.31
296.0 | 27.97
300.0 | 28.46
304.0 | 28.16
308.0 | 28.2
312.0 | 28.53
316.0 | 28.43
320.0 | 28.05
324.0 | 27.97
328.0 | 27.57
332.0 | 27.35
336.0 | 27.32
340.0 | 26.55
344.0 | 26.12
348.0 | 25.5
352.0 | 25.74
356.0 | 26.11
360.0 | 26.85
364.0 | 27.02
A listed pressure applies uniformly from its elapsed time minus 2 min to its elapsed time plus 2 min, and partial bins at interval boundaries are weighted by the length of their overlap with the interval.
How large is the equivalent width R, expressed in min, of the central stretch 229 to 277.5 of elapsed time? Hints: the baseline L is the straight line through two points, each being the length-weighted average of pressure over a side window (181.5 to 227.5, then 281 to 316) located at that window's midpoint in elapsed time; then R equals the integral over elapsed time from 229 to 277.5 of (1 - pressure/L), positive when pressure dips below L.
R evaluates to 7.2 min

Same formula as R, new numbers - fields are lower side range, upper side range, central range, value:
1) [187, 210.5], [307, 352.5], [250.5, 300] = 6.6 min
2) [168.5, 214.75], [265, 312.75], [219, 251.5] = -1.1 min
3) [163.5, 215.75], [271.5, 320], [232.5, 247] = -0.4 min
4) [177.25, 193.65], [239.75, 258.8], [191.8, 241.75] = -4.7 min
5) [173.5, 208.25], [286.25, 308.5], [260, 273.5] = 4.1 min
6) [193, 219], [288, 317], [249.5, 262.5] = 4.1 min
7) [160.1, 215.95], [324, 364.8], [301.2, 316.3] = -0.7 min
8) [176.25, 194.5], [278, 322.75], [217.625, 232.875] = -0.5 min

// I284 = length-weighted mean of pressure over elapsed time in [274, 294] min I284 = 28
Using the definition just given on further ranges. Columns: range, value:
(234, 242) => 29.9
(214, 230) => 29.3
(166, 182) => 28.4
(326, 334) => 27.5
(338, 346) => 26.3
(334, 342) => 26.9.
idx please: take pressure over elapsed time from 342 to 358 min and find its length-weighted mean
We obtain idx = 25.9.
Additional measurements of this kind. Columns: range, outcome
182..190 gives 28.9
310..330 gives 28.1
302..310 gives 28.2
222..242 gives 29.8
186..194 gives 29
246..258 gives 22.9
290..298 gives 28.1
